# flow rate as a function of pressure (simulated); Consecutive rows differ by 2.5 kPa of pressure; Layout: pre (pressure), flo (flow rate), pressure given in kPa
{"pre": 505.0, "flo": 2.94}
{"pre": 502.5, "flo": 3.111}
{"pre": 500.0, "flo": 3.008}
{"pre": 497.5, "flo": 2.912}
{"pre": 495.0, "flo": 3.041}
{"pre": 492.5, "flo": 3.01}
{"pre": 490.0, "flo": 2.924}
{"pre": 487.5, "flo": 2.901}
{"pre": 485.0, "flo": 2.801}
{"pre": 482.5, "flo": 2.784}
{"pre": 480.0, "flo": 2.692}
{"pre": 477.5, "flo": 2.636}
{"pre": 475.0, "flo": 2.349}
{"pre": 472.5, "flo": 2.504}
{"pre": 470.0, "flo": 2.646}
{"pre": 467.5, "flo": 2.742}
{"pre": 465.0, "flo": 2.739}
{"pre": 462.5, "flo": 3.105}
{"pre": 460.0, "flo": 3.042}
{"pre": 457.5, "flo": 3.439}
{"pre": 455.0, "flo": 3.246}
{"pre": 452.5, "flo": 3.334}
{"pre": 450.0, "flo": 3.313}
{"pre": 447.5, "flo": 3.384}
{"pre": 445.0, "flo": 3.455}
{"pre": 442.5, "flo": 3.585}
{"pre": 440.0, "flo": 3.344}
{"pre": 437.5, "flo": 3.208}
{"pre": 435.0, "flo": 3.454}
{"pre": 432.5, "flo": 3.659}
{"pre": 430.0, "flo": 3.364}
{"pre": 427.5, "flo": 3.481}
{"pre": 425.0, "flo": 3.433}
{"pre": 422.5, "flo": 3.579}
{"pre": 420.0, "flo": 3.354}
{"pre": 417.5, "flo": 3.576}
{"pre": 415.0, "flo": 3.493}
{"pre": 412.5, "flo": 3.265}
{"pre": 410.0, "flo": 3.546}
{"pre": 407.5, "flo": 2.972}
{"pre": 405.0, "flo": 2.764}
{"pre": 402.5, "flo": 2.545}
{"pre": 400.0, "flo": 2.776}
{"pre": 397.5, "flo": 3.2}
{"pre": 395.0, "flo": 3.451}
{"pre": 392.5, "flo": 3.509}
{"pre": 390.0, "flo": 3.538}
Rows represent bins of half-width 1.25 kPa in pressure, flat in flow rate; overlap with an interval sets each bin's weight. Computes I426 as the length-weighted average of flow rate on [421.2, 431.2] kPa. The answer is 3.46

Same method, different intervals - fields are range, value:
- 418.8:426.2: 3.46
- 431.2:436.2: 3.56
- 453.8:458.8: 3.34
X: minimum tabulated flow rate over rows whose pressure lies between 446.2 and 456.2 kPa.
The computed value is 3.246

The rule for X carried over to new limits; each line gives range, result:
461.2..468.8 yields 2.739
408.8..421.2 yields 3.265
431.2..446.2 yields 3.208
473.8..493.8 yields 2.349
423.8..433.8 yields 3.364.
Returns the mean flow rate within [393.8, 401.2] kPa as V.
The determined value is 3.14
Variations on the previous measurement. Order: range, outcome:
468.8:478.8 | 2.53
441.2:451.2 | 3.43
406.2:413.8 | 3.26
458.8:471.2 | 2.85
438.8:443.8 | 3.47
